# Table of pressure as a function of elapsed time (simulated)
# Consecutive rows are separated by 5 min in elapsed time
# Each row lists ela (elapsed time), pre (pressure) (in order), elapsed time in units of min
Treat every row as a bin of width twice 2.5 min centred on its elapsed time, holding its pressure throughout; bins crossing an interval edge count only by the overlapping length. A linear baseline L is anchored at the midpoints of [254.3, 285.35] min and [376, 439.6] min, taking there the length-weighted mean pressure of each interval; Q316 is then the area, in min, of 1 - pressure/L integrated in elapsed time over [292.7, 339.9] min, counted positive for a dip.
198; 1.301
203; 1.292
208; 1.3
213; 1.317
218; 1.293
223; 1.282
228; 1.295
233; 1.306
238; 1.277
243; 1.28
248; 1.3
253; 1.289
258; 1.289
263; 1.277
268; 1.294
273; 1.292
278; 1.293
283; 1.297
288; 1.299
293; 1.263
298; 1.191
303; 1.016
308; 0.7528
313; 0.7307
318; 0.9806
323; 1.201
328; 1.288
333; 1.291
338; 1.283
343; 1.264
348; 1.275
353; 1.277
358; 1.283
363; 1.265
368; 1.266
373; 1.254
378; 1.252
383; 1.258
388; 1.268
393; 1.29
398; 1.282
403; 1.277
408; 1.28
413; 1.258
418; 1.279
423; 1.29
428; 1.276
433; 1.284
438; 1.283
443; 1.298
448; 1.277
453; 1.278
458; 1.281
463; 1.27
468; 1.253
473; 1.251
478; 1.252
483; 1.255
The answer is 7.2 min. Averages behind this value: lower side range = 1.29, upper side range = 1.28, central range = 1.09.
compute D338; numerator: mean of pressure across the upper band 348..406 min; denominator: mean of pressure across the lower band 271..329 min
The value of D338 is 1.13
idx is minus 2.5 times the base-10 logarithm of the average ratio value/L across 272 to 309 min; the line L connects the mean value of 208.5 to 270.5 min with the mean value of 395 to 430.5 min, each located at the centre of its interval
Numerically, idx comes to 0.09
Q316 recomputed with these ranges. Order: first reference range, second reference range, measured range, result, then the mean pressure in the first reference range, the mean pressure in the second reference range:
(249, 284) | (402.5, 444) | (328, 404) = 0.7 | 1.29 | 1.28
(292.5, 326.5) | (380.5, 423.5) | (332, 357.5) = -3.8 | 1.01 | 1.28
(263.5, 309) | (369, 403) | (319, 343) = -0.3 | 1.21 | 1.27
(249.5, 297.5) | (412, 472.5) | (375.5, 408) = 0.2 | 1.28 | 1.28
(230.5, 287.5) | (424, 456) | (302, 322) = 6.3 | 1.29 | 1.28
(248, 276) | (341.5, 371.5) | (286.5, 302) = 0.7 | 1.29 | 1.27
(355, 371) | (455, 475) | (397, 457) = -0.6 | 1.27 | 1.26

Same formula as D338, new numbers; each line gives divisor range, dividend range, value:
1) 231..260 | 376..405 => 0.99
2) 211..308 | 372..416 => 1.01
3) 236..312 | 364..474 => 1.05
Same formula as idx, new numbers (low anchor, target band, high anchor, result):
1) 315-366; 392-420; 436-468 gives -0.01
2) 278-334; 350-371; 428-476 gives -0.08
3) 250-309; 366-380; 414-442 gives 0.00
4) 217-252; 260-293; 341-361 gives 0.00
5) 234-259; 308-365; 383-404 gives 0.09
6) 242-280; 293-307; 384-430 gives 0.18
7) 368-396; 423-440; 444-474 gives -0.01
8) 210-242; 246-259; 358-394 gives 0.00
